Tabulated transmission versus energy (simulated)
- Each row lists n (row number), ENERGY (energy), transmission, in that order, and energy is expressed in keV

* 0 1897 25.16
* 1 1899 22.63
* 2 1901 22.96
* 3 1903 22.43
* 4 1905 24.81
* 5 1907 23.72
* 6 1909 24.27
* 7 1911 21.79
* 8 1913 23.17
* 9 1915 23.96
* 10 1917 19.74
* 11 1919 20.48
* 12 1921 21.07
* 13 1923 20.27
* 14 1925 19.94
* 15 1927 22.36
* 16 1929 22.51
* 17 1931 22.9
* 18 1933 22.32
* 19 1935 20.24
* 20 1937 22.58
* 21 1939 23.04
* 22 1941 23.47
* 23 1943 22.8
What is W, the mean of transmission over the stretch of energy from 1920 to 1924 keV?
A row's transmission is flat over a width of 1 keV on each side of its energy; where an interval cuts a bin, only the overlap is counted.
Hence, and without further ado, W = 20.7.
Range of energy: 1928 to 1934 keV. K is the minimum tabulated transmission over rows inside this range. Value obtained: 22.32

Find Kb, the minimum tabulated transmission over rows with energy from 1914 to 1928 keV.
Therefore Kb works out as 19.74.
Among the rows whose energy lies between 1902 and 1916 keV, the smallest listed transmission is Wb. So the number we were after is 21.79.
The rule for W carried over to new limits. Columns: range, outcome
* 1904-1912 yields 23.6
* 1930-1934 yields 22.6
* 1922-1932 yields 21.6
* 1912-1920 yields 21.8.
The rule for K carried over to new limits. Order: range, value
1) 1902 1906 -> 22.43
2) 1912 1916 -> 23.17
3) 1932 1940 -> 20.24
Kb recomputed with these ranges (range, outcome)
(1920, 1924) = 20.27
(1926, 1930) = 22.36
